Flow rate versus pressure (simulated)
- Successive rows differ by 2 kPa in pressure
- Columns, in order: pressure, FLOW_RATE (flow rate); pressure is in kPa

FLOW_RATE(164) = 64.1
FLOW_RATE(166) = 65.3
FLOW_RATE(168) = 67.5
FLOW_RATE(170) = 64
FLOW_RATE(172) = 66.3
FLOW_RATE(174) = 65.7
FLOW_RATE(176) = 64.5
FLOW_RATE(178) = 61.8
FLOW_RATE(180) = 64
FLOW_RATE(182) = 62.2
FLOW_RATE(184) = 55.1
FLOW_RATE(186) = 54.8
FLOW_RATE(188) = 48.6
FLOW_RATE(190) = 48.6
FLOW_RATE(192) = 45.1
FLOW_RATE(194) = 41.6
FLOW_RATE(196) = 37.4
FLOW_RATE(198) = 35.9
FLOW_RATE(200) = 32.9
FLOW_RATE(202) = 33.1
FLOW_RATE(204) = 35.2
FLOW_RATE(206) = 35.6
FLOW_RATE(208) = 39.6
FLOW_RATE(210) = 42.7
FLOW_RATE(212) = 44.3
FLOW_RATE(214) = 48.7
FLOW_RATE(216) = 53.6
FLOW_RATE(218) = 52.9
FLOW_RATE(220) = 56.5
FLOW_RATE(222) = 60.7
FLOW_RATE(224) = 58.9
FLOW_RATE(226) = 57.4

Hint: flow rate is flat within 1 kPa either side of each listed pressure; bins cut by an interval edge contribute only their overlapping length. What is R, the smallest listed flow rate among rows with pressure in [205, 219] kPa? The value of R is 35.6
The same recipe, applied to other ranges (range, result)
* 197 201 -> 32.9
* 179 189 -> 48.6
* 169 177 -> 64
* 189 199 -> 35.9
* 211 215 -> 44.3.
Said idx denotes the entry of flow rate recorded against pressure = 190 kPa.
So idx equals 48.6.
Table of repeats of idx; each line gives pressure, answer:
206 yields 35.6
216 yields 53.6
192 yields 45.1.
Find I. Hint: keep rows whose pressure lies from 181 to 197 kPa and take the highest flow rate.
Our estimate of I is 62.2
